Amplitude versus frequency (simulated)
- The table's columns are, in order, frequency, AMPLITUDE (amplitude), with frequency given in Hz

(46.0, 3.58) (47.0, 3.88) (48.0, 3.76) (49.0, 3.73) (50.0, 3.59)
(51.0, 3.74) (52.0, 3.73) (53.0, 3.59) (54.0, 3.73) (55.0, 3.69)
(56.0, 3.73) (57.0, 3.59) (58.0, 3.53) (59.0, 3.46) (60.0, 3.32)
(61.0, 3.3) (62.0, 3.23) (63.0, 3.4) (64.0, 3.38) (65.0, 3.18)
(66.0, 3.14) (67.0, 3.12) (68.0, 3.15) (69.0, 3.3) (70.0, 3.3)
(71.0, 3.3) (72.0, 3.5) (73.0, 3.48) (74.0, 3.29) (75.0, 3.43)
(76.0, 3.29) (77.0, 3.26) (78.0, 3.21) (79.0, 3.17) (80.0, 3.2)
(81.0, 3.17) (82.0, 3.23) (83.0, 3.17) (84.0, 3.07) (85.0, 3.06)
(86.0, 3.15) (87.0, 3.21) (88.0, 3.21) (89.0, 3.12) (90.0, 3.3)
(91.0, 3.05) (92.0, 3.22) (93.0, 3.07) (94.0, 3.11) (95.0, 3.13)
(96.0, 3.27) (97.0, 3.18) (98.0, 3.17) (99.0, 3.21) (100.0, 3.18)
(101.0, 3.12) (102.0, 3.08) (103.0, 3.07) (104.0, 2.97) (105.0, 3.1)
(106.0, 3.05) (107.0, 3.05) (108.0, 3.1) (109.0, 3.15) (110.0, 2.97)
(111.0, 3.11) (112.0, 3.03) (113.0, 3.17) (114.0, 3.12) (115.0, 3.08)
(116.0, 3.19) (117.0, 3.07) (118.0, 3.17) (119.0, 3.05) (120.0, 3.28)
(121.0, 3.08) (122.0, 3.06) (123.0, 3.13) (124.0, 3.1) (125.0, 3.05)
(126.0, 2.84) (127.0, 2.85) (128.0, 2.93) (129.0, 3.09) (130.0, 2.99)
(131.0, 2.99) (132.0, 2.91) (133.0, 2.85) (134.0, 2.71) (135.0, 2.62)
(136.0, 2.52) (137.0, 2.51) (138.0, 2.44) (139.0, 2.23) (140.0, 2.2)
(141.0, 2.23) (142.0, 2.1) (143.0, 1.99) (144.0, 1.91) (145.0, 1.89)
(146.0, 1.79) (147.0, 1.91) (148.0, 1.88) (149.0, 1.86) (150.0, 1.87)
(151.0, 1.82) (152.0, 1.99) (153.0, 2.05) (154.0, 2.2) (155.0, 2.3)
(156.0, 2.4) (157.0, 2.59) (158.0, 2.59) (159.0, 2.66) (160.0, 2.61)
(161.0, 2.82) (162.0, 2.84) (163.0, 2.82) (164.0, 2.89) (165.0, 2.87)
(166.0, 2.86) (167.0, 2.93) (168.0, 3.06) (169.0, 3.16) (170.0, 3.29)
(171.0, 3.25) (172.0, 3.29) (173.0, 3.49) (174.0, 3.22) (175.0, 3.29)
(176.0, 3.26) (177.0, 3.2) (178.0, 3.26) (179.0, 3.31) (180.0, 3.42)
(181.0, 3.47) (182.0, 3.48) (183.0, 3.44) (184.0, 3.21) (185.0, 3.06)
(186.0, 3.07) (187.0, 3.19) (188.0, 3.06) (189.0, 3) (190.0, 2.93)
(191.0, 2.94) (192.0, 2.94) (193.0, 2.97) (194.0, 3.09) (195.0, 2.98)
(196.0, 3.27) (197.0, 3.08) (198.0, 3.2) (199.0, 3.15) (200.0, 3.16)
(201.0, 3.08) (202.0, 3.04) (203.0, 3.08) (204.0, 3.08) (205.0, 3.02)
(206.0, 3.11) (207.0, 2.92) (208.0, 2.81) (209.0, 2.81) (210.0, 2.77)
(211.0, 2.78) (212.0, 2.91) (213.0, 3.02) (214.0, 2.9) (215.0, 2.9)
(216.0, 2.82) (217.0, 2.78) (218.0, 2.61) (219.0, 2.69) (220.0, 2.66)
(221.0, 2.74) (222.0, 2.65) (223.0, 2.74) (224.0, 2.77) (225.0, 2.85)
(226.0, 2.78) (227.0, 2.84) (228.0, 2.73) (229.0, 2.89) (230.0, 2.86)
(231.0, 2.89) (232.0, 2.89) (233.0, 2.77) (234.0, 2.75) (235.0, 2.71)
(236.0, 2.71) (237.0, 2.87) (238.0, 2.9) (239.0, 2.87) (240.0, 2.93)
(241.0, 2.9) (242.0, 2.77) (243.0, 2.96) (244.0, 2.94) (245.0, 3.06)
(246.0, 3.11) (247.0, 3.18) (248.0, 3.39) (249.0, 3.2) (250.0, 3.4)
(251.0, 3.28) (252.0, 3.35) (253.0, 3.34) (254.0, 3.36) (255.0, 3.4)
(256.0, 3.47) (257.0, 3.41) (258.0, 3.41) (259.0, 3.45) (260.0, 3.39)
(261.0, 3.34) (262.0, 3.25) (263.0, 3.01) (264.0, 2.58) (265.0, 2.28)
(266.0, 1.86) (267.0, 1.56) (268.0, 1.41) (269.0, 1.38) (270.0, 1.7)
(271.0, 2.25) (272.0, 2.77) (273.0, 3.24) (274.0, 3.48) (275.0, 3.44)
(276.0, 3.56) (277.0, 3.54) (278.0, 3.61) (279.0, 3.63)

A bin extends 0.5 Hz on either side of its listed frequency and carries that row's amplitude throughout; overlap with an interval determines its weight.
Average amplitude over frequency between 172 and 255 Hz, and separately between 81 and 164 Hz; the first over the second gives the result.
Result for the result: 1.08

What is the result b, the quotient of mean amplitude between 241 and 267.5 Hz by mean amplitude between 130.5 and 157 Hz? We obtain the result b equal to 1.4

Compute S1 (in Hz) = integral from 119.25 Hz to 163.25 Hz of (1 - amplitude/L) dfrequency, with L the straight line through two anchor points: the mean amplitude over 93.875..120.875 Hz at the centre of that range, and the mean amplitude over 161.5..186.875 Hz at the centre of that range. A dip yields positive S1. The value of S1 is 8.9 Hz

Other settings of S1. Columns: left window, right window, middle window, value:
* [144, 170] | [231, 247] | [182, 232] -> -4.5 Hz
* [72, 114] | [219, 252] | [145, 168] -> 5.0 Hz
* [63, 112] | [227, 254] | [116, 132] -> 0.5 Hz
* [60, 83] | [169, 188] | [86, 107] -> 0.9 Hz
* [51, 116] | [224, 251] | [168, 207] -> -1.7 Hz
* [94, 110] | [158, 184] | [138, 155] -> 6.0 Hz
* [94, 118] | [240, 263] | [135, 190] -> 7.9 Hz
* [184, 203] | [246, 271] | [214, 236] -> 1.5 Hz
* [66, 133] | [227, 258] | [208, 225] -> 1.5 Hz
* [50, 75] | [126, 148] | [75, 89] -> -0.1 Hz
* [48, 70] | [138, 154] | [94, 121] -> -4.9 Hz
